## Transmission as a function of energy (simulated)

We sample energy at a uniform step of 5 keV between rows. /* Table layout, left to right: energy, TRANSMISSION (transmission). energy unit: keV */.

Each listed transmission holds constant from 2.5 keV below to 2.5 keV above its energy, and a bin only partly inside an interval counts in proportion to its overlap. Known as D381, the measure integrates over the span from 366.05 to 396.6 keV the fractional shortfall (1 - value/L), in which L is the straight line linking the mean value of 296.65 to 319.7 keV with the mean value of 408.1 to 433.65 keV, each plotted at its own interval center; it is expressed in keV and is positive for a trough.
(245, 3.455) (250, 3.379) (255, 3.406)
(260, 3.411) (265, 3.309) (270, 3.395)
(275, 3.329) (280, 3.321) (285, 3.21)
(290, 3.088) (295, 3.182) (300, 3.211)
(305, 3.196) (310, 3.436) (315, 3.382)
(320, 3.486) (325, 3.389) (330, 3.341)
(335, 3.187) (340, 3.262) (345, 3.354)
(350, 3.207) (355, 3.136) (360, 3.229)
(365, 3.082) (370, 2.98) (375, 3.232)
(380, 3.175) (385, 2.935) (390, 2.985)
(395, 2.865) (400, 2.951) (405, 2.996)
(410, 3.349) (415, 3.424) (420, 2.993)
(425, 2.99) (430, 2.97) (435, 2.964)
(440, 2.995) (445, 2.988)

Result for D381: 1.5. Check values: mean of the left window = 3.32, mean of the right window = 3.13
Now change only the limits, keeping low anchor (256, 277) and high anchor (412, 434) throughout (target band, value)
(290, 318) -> 0.26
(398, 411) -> 0.20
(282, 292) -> 0.51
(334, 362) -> -0.08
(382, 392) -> 0.59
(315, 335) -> -0.69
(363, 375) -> 0.43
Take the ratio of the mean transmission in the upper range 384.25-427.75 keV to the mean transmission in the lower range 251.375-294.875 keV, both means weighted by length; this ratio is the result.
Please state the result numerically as 0.9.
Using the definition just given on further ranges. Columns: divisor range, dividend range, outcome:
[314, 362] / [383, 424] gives 0.93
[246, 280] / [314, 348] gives 0.99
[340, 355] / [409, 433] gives 0.96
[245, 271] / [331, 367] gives 0.95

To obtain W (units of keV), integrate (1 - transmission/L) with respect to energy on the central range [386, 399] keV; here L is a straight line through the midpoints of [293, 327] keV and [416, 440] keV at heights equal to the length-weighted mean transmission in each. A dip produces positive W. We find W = 0.7 keV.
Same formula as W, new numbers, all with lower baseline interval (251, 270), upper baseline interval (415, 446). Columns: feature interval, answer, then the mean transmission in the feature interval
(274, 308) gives 1.0 keV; 3.22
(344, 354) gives -0.2 keV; 3.25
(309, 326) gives -0.9 keV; 3.43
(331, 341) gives -0.1 keV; 3.24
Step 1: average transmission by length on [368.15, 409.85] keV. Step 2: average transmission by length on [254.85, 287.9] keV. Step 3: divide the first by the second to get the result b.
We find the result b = 0.9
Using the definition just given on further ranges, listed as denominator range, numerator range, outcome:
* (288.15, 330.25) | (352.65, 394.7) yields 0.93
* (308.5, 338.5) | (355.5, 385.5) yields 0.93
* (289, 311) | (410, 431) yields 0.97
